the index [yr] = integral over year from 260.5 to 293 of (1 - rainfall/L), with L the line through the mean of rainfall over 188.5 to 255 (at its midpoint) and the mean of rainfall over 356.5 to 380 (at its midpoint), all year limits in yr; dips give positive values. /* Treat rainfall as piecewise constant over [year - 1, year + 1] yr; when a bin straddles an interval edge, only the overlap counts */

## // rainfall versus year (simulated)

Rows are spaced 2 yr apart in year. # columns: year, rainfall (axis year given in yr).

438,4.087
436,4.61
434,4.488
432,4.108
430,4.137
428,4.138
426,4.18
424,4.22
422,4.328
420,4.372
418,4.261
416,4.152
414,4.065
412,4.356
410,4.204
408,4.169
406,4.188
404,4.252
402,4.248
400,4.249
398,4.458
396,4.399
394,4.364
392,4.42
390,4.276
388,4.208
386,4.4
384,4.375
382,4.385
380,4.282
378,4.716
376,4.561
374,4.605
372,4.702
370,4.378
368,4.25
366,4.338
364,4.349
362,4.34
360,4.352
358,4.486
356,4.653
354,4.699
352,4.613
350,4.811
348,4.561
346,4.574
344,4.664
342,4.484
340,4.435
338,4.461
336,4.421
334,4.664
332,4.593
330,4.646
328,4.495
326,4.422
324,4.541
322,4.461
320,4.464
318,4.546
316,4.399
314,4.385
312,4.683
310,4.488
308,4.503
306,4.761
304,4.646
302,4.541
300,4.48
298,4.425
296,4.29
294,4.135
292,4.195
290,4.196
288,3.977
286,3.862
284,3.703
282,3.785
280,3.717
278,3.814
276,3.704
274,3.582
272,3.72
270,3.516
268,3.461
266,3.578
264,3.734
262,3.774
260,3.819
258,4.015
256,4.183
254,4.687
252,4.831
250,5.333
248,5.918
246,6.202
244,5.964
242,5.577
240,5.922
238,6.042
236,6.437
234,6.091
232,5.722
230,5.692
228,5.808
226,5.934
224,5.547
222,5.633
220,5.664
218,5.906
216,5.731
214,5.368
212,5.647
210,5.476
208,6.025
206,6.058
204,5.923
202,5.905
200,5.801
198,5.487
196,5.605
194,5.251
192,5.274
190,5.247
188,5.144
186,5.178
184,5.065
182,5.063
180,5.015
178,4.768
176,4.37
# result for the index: 9.0 yr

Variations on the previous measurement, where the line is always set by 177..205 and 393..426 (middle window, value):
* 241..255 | -1.22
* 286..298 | 1.70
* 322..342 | 0.56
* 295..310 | 0.85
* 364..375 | 0.04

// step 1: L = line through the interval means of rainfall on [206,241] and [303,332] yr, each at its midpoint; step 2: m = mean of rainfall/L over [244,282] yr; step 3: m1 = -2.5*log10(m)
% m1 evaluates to 0.24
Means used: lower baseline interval 5.81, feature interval 4.23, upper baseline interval 4.53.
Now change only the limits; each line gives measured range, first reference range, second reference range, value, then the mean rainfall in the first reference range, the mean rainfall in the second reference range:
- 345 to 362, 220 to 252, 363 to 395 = 0.020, 5.82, 4.41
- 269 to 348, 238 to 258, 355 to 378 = 0.141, 5.36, 4.47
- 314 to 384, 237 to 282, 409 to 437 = -0.035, 4.49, 4.26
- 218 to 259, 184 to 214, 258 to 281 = -0.229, 5.55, 3.69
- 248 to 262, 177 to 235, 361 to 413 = 0.157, 5.55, 4.36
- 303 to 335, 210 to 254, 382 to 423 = 0.103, 5.73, 4.29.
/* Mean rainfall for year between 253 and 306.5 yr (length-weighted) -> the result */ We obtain 4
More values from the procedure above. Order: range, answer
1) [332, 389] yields 4.49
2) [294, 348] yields 4.51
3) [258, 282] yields 3.69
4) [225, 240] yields 5.96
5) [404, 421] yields 4.22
